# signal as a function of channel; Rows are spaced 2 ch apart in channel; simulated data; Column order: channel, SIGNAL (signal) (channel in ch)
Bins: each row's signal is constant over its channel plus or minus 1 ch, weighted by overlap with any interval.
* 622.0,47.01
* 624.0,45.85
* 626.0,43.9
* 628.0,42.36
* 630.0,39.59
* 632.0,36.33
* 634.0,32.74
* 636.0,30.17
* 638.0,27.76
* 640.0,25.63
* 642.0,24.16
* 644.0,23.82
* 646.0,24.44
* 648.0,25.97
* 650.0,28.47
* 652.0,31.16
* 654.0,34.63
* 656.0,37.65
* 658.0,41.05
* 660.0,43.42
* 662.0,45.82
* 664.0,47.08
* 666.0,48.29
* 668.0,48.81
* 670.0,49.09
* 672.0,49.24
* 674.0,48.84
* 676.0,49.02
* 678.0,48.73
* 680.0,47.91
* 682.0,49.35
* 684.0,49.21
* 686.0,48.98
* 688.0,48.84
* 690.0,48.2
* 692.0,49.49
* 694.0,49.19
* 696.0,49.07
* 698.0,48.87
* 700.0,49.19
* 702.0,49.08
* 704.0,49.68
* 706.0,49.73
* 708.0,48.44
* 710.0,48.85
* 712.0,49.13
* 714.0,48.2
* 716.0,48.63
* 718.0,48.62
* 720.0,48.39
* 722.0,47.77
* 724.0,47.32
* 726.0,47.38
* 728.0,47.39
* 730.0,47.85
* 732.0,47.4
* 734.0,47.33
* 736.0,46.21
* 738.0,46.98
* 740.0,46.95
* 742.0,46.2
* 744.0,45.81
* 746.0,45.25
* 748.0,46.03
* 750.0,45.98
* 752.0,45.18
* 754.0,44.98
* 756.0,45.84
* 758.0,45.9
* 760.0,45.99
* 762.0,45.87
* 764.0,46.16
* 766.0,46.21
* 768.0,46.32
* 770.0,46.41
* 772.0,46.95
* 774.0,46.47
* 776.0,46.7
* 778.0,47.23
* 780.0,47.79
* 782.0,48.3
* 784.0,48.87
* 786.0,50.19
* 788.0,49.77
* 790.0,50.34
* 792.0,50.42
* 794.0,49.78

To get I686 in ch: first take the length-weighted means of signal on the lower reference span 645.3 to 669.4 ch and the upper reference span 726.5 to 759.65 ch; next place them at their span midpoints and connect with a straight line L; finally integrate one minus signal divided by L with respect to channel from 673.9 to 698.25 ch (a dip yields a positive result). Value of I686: -4.6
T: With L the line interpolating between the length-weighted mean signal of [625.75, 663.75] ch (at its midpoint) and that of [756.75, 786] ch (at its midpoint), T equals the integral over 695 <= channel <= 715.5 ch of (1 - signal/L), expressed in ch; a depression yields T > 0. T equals -4.6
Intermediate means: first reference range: 33.7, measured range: 49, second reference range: 46.9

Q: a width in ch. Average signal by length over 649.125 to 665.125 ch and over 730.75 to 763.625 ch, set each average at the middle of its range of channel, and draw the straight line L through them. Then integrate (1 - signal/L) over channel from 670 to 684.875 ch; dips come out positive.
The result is -3.1 ch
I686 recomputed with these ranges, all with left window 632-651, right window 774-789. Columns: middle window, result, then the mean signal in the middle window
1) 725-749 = -2.9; 46.7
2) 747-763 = -0.5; 45.7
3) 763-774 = 0.0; 46.4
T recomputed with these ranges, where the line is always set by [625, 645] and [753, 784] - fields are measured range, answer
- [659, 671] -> -3.8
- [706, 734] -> -4.5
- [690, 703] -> -3.3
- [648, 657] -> 0.6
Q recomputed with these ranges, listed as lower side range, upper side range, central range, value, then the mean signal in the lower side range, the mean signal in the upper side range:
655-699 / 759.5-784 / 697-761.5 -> -0.33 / 47.6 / 46.8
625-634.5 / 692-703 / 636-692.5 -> 5.15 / 39.3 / 49.1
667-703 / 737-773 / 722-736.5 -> -0.07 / 49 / 46.1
